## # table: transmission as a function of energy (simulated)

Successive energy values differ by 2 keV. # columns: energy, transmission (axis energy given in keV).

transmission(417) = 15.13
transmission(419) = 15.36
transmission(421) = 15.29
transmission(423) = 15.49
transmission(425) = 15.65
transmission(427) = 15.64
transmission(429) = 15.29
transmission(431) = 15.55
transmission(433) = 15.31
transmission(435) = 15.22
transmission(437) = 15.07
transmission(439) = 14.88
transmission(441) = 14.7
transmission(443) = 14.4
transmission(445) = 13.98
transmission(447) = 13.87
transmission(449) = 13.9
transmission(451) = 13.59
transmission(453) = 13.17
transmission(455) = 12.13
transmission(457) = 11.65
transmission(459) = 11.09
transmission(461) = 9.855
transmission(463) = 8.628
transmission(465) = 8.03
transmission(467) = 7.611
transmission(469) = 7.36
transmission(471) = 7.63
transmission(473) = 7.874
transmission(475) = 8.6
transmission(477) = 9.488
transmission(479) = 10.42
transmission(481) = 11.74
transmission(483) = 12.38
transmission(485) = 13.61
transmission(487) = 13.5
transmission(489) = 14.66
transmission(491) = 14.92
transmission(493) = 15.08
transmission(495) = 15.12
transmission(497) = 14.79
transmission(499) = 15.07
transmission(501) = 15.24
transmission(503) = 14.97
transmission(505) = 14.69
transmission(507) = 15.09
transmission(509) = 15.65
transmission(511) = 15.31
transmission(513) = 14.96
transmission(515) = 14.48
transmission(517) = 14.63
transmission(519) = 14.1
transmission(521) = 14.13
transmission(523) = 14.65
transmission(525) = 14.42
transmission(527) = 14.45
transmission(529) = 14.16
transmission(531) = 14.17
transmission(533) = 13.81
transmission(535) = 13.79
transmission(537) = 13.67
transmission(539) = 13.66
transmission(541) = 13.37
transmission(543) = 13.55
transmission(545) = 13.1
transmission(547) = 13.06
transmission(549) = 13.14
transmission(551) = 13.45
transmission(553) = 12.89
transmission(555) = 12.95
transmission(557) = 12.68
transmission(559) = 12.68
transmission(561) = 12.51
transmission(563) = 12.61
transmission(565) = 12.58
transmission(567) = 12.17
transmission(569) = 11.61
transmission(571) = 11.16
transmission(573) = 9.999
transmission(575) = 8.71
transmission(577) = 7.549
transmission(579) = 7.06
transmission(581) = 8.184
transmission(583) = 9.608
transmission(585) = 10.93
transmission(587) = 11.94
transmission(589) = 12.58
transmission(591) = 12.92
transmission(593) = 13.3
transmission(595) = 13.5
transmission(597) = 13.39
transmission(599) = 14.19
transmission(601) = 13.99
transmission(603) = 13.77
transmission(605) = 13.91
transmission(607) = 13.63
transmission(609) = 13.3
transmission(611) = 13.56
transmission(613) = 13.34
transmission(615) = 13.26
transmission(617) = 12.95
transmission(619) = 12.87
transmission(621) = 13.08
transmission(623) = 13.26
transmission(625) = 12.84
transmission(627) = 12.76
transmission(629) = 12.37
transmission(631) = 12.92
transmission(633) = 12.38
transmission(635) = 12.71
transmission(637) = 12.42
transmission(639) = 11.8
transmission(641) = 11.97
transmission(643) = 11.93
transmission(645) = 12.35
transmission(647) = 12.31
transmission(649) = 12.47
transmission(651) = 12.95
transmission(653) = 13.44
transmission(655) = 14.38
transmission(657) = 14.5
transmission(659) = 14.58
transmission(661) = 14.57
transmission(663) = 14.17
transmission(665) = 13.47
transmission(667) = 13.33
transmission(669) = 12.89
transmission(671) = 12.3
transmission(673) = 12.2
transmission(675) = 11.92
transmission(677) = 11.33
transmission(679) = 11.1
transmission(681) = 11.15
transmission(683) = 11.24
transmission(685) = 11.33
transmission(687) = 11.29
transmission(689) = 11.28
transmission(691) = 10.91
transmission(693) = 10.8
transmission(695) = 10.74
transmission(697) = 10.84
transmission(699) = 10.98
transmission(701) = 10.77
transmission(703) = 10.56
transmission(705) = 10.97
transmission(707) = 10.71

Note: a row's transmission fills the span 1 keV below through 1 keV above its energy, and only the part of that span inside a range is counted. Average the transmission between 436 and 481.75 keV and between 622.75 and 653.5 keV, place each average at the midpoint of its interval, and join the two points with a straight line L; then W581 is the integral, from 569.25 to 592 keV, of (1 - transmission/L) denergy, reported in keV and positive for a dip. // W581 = 3.8 keV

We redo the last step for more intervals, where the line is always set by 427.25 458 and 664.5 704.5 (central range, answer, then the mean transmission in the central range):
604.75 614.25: -0.9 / 13.5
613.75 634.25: -1.2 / 12.9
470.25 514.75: 1.2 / 13.3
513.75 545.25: -1.9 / 14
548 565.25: 0.1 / 12.8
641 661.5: -2.4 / 13.3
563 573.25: 0.9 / 11.7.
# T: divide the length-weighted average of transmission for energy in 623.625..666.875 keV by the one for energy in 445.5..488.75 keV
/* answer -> 1.2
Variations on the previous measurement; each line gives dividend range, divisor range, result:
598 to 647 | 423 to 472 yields 1.02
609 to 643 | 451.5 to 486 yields 1.26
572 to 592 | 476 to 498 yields 0.75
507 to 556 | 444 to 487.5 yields 1.29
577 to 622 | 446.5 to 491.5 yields 1.12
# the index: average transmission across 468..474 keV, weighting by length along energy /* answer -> 7.62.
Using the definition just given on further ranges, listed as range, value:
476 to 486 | 11.5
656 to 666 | 14.3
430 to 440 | 15.2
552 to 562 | 12.7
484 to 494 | 14.4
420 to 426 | 15.5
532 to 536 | 13.8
